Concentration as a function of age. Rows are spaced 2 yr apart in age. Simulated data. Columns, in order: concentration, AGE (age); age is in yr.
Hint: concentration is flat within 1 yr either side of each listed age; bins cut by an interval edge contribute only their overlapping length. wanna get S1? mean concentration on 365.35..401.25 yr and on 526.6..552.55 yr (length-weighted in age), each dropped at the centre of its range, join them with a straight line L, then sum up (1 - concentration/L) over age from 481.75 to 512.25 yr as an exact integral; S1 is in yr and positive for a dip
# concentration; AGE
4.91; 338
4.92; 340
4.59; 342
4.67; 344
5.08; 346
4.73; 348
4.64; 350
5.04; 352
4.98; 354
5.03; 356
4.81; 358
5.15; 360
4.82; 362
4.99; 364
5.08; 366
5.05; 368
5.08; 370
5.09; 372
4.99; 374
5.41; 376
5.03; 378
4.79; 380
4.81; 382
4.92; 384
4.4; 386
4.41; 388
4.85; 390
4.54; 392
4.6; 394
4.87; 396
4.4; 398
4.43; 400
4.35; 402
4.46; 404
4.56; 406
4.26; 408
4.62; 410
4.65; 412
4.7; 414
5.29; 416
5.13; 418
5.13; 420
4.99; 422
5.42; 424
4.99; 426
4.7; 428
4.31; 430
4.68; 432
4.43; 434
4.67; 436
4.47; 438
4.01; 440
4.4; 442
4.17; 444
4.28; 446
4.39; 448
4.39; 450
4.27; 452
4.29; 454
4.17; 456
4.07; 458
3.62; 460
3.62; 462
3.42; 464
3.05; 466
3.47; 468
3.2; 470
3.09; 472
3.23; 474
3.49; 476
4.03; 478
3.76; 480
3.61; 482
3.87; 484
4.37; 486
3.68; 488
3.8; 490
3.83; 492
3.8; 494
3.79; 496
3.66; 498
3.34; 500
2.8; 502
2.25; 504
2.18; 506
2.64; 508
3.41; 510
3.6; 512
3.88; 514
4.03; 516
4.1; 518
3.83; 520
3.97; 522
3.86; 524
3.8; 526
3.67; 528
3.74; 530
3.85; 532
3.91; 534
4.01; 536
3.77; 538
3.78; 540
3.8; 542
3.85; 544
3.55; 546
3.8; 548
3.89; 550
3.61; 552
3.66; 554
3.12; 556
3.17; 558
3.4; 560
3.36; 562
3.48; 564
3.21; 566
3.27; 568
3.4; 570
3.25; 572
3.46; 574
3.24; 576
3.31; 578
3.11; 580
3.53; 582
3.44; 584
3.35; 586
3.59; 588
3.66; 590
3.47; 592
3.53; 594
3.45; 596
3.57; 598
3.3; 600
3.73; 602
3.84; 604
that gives 5.0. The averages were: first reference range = 4.81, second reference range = 3.79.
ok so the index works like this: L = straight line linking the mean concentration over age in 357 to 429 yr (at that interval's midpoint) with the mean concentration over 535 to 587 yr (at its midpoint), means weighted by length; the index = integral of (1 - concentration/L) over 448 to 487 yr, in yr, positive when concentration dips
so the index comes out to 4.4 yr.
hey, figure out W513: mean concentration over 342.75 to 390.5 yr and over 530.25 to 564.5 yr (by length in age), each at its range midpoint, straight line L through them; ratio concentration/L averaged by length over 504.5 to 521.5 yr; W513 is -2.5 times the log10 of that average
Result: 0.13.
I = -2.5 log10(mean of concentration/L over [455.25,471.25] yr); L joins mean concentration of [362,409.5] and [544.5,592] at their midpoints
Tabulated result 0.178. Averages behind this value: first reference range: 4.76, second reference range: 3.43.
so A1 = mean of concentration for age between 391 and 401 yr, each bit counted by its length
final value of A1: 4.57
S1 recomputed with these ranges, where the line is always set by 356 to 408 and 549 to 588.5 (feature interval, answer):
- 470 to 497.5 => 2.2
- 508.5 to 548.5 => -1.2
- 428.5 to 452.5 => -0.2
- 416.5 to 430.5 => -1.6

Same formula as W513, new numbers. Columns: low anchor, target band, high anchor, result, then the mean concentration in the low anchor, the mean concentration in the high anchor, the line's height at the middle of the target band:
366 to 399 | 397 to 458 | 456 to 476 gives -0.12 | 4.84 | 3.46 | 4.09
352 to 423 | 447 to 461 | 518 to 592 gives 0.04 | 4.82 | 3.58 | 4.33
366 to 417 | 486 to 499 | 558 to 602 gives 0.06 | 4.75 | 3.4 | 4.03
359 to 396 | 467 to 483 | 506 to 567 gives 0.18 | 4.89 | 3.63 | 4.12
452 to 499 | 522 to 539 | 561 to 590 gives -0.09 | 3.7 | 3.37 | 3.52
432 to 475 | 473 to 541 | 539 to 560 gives 0.04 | 3.96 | 3.61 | 3.76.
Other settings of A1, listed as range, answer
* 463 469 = 3.31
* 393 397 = 4.73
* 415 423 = 5.13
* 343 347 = 4.88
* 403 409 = 4.43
